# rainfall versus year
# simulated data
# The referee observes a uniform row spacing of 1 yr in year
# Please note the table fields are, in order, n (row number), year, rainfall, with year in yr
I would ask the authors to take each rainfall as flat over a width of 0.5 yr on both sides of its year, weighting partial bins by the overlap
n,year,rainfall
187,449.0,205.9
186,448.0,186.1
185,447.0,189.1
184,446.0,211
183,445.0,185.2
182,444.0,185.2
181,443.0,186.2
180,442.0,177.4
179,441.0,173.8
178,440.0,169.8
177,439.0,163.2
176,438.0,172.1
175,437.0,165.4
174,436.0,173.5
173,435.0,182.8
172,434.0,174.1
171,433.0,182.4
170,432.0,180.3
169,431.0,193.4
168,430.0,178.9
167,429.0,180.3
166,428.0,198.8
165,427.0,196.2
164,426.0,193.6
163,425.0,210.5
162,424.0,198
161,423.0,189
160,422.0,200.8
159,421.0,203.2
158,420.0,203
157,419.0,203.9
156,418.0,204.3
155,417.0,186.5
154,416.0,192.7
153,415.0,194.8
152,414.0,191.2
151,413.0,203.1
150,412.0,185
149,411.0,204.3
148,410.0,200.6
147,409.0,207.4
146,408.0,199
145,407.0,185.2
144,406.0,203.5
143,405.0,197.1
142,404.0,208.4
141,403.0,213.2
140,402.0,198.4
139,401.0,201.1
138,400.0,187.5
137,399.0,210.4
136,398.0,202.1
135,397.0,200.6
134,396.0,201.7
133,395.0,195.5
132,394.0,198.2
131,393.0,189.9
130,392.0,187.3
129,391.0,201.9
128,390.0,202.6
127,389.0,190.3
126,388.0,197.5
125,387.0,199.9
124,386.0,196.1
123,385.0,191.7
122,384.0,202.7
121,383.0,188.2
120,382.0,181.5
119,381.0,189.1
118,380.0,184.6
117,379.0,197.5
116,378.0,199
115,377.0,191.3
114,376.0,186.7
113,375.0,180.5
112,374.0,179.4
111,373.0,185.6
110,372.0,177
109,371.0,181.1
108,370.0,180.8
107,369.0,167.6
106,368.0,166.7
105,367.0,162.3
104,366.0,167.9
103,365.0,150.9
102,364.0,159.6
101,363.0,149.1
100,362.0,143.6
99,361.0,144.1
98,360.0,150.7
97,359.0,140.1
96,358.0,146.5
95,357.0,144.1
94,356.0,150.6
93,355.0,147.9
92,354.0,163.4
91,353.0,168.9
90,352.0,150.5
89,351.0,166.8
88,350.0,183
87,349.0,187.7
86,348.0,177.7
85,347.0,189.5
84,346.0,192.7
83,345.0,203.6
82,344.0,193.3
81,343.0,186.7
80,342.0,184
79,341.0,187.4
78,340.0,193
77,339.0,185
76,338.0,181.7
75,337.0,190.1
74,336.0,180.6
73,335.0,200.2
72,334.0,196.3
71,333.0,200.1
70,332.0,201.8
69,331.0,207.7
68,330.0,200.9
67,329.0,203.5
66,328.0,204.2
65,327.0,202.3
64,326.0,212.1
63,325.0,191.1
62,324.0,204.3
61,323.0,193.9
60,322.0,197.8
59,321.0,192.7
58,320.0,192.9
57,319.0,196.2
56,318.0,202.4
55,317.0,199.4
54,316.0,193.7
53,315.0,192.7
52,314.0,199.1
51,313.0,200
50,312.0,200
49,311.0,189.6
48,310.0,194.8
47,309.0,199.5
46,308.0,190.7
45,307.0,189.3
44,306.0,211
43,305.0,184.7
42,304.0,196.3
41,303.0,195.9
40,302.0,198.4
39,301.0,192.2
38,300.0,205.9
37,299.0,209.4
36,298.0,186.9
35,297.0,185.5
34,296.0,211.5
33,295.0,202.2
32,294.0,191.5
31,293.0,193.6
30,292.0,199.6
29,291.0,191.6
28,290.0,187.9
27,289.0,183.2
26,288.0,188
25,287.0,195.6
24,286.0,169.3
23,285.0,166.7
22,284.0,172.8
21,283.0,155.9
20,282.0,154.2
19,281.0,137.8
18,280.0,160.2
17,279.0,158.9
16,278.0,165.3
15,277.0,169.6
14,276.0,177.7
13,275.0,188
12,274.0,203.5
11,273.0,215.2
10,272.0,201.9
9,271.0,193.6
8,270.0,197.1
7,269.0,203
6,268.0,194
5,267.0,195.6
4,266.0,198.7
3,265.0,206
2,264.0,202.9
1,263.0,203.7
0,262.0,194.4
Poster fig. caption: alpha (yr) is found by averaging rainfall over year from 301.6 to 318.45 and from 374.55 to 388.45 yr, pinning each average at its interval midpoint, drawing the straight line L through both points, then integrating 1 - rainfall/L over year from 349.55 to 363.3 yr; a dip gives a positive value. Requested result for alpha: 2.8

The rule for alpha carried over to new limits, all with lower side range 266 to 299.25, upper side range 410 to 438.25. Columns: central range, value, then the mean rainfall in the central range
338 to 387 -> 3.4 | 175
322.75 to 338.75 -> -0.9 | 198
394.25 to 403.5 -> -0.5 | 201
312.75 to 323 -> -0.5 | 196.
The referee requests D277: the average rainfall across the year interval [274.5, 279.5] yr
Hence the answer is 172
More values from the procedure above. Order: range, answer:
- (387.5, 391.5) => 198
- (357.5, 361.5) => 145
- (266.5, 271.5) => 197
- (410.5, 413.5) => 197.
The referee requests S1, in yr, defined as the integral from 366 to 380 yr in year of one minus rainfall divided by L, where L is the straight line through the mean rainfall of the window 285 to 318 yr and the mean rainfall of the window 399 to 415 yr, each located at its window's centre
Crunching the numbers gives 1.2 yr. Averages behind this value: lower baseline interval 194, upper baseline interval 199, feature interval 181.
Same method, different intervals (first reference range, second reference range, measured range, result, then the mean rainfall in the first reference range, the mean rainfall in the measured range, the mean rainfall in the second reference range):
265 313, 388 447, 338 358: 1.52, 189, 176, 193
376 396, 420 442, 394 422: -1.45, 194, 199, 185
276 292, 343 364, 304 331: -4.71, 172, 198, 165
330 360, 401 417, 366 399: 0.24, 179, 189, 199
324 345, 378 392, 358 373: 2.63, 196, 161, 194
